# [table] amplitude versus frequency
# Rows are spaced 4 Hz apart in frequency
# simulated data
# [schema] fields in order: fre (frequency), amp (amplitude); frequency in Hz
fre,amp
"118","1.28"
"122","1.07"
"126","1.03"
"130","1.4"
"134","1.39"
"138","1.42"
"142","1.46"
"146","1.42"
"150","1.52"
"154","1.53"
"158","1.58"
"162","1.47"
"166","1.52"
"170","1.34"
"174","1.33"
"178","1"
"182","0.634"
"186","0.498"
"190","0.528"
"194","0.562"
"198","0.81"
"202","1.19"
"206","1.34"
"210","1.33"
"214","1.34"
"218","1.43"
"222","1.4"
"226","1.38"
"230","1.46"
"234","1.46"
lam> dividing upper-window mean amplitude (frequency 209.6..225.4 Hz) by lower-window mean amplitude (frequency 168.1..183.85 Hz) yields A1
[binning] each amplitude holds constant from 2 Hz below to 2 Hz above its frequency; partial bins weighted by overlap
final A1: 1.28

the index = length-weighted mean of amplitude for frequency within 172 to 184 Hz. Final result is 0.988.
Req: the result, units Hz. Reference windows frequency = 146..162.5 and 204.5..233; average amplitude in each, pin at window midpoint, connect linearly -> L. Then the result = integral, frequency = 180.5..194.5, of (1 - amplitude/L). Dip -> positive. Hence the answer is 8.67 Hz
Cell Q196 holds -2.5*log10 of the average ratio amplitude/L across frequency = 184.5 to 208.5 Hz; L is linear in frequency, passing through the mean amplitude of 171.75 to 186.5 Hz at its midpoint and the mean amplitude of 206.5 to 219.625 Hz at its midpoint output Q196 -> 0.36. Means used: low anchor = 0.911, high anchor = 1.36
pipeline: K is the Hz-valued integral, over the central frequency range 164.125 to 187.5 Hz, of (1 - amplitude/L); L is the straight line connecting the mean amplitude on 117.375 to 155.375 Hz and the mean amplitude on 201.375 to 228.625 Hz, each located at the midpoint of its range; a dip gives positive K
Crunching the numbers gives 5.0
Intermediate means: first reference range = 1.35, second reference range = 1.35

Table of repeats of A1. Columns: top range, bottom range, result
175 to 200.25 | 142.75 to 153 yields 0.48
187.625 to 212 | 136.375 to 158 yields 0.64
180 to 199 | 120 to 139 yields 0.48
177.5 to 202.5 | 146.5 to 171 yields 0.47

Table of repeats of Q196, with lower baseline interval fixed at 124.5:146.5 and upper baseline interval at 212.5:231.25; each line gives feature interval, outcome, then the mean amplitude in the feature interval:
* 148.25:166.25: -0.12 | 1.52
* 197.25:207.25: 0.22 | 1.13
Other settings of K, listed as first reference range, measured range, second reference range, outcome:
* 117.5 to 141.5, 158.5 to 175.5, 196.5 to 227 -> -2.0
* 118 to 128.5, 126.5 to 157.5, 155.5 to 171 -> -3.6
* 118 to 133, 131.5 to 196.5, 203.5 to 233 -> 3.3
